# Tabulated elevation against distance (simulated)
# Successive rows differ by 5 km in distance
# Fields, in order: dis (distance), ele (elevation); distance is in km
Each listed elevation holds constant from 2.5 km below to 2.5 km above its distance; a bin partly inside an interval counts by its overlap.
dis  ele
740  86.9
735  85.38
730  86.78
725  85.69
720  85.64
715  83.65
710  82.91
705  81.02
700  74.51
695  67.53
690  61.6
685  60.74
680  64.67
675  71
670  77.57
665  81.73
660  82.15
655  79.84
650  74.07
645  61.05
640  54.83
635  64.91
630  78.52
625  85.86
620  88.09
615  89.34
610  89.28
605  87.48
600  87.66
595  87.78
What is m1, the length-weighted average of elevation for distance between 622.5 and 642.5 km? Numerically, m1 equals 71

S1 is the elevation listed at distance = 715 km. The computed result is 83.65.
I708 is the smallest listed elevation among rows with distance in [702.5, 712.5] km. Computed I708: 81.02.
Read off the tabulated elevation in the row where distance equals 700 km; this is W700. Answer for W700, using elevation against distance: 74.51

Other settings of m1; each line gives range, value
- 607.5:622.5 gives 88.9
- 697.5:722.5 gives 81.5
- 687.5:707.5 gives 71.2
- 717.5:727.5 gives 85.7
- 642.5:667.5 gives 75.8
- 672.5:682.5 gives 67.8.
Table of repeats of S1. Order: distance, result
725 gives 85.69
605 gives 87.48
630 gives 78.52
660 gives 82.15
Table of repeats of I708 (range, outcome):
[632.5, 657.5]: 54.83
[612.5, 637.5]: 64.91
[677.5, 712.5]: 60.74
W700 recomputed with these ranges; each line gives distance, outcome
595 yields 87.78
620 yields 88.09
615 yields 89.34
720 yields 85.64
